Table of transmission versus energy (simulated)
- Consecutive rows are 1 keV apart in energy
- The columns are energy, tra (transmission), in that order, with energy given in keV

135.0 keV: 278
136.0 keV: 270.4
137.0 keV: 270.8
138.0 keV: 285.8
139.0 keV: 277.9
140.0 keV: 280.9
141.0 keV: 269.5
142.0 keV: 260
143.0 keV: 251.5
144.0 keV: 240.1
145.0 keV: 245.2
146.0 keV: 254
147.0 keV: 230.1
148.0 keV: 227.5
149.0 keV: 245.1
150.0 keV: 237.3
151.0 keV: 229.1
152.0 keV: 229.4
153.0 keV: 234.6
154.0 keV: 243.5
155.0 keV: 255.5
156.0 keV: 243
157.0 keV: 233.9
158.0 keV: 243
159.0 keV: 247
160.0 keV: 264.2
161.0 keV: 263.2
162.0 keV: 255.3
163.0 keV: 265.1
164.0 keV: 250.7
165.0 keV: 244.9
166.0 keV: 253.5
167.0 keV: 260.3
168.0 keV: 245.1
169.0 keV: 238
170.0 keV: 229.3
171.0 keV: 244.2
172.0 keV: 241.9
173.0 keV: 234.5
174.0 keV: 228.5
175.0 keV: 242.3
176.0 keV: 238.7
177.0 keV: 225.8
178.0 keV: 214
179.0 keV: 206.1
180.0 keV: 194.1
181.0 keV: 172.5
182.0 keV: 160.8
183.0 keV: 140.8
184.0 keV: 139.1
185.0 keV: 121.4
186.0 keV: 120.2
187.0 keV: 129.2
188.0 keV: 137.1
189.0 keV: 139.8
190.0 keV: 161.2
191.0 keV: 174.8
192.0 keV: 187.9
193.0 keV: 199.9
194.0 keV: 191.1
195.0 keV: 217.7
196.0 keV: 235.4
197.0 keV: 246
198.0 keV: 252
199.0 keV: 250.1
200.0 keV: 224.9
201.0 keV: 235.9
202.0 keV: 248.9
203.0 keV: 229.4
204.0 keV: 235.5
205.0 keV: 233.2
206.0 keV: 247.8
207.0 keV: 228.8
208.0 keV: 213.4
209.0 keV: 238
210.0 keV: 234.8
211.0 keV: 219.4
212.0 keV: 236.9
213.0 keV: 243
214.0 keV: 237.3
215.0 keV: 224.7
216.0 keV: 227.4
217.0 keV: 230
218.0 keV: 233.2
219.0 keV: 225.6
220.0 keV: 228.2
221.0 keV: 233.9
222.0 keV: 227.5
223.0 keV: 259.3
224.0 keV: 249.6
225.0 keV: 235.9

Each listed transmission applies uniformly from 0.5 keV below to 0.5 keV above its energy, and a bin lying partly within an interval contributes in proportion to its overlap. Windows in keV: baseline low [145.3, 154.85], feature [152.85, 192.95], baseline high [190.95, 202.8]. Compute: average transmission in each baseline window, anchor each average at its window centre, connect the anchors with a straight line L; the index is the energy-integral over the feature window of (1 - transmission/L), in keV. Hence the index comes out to 3.25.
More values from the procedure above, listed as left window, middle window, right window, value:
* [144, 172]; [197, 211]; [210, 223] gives -0.1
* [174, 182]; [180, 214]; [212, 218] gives 3.2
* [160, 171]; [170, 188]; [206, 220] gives 4.0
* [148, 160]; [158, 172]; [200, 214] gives -0.6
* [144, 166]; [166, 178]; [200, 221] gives 0.1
